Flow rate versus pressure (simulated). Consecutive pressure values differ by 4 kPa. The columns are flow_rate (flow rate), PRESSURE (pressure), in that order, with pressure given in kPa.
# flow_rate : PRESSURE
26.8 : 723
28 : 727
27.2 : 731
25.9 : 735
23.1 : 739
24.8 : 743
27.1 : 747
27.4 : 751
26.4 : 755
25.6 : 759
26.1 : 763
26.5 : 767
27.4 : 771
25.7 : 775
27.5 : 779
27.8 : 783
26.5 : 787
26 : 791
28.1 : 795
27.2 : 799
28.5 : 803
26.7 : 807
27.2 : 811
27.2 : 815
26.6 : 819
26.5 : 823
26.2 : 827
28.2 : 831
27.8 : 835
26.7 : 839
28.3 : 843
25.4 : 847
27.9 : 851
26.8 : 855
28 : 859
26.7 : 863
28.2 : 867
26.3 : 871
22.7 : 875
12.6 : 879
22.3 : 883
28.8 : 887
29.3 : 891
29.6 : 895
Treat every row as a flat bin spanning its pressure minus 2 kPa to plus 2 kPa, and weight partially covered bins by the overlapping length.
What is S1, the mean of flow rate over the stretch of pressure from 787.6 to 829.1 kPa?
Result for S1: 27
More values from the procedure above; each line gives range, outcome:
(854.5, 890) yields 24.8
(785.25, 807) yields 27.2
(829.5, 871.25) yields 27.3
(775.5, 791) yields 27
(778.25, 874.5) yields 27.1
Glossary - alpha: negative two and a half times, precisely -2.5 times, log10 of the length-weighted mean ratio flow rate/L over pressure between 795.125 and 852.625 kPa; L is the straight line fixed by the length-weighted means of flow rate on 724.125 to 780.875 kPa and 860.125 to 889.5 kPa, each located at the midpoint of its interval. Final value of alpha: -0.09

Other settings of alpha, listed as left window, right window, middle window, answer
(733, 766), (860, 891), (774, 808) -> -0.075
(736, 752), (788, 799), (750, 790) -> -0.014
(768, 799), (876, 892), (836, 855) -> -0.112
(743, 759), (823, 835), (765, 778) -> 0.004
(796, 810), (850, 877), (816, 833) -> 0.011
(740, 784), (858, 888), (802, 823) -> -0.069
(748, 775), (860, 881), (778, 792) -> -0.045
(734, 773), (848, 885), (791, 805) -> -0.089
